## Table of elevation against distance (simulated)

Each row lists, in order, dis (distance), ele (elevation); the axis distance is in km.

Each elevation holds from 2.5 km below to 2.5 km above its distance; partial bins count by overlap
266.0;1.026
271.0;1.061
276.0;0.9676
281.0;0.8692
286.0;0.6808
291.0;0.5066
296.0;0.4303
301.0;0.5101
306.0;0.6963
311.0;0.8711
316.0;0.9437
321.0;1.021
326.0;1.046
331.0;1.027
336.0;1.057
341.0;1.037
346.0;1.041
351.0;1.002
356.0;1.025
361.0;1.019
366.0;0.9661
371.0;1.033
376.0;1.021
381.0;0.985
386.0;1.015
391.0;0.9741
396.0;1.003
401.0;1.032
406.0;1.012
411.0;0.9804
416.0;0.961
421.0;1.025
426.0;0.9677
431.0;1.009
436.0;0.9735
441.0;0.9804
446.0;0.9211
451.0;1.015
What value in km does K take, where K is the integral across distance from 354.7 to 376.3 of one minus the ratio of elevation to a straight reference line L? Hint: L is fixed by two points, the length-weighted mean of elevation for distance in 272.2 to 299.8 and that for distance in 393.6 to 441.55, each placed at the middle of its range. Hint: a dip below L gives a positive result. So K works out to -3.3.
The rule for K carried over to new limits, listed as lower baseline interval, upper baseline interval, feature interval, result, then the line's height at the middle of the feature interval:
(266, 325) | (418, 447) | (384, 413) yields -2.1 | 0.936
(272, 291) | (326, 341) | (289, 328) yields 7.9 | 0.932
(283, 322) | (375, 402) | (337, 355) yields -3.8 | 0.852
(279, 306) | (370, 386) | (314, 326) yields -4.3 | 0.735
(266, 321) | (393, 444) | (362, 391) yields -2.6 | 0.921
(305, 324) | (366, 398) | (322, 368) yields -3.8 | 0.947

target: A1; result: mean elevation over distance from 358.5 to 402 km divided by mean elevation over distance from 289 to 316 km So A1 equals 1.58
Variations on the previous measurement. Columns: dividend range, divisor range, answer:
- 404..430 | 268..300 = 1.33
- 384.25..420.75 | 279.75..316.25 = 1.50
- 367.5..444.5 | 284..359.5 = 1.16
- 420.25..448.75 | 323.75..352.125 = 0.94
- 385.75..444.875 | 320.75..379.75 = 0.97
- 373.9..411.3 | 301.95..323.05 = 1.18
